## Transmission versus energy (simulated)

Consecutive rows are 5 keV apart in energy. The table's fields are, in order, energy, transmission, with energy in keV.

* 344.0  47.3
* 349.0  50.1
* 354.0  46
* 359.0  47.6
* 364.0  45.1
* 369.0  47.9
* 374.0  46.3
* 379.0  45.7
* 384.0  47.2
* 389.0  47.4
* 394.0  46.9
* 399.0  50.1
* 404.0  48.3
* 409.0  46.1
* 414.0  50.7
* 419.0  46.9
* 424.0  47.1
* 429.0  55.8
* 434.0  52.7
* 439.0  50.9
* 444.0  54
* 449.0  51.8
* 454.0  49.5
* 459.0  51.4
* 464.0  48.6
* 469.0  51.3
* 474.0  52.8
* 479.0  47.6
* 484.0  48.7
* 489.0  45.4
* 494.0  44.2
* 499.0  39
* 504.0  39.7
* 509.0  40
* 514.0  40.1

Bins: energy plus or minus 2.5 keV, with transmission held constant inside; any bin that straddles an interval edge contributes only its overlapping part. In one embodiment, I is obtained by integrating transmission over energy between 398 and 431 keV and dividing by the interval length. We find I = 49.1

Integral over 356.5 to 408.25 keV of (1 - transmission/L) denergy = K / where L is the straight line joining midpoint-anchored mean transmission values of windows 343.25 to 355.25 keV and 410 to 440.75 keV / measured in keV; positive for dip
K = 2.0 keV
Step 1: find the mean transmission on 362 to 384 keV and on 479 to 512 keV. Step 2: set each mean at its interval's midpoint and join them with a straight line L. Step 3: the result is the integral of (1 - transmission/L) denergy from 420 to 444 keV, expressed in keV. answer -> -3.62 keV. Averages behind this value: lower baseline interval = 46.4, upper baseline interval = 43.2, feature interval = 51.6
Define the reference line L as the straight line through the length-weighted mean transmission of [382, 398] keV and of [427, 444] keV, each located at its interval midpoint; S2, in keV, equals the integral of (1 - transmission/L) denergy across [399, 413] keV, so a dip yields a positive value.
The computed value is 0.38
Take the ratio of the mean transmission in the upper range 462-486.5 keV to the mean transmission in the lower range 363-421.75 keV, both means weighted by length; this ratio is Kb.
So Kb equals 1.1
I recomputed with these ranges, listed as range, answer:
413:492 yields 50.3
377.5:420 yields 47.8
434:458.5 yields 51.7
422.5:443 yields 52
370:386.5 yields 46.5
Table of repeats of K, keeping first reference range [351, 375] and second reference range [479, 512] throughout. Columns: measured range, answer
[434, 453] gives -3.2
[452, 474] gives -3.2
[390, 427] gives -2.1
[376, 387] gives -0.1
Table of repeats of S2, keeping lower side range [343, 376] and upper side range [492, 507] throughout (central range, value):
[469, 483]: -2.78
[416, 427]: -0.79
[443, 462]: -3.73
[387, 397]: -0.34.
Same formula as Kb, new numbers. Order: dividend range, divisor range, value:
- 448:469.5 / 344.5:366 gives 1.07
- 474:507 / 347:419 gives 0.94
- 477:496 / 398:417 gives 0.96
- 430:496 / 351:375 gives 1.07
